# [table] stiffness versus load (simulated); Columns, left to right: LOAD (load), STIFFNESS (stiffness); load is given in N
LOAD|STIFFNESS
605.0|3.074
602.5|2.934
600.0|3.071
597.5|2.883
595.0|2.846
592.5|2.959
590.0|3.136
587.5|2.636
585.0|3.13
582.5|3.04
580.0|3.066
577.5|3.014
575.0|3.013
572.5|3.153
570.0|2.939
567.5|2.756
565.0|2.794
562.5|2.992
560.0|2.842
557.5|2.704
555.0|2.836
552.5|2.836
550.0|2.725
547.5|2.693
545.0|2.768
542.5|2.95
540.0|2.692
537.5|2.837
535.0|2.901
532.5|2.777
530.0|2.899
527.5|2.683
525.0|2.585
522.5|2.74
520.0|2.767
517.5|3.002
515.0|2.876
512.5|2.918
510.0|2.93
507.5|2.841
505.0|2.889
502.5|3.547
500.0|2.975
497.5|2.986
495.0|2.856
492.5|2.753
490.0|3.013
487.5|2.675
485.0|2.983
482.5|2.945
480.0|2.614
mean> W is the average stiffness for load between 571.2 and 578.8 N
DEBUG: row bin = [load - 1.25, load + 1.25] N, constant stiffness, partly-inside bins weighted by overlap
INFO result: 3.06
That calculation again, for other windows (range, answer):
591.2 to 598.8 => 2.9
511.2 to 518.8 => 2.93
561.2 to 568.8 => 2.85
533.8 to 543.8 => 2.84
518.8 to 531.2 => 2.73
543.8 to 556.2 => 2.77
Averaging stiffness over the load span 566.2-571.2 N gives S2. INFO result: 2.85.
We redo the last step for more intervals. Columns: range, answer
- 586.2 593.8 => 2.91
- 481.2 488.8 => 2.87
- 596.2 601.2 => 2.97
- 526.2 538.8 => 2.82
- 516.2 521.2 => 2.89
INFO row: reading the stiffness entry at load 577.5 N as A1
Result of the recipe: 3.014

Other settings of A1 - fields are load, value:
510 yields 2.93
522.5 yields 2.74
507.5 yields 2.841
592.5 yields 2.959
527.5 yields 2.683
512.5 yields 2.918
